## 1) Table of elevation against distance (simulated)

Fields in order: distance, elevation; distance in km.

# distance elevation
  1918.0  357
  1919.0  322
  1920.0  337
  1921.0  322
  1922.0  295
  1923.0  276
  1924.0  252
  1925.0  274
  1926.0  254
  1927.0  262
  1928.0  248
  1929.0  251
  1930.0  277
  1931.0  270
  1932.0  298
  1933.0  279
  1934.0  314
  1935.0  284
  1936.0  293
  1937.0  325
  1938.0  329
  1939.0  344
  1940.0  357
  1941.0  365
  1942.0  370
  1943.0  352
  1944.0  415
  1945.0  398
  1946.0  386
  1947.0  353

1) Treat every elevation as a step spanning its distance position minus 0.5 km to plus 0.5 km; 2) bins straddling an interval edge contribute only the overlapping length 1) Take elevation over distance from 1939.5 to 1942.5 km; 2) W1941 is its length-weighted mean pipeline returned 364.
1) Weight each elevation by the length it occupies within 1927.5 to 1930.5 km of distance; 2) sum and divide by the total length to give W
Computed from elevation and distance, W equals 259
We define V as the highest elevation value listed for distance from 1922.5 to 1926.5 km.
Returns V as 276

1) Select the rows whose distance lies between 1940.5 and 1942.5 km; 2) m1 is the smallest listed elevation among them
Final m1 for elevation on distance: 365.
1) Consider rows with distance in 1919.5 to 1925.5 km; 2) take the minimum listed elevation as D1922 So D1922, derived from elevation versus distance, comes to 252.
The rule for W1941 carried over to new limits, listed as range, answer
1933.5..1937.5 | 304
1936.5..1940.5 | 339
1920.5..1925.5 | 284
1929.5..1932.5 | 282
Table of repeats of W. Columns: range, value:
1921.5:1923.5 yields 286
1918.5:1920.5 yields 330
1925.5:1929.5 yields 254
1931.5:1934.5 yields 297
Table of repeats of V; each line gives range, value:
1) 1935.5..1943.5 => 370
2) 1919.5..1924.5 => 337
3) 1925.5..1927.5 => 262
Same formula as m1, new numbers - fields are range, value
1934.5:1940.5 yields 284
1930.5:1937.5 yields 270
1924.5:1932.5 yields 248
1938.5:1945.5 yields 344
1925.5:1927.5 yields 254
